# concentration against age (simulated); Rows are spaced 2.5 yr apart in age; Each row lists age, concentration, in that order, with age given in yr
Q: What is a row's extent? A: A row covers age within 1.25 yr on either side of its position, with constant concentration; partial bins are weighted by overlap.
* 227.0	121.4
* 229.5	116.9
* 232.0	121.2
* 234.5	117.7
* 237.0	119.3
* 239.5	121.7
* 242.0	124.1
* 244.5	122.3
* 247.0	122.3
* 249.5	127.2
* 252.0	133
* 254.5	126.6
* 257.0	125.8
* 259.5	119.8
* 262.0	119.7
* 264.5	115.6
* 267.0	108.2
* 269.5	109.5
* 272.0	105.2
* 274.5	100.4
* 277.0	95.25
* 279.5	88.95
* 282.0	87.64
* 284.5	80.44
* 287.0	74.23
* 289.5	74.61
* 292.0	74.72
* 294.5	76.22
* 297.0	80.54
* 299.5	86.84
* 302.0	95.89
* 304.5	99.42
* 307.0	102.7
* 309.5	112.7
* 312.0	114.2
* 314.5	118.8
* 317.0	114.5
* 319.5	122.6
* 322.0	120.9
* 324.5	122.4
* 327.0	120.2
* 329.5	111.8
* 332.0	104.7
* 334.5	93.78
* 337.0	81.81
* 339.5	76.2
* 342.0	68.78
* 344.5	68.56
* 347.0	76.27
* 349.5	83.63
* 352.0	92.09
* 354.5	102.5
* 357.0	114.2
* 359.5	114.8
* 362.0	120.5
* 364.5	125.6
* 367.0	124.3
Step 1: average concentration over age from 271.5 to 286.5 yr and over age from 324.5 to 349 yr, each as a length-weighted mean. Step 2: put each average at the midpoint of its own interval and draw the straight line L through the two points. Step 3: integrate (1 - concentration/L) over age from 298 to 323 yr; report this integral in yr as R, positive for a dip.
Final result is -4.8 yr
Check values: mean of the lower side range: 91.4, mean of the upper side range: 90.7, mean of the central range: 108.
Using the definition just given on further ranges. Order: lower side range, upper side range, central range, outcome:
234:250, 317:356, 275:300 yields 6.30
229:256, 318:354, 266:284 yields 2.45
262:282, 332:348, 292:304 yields 1.20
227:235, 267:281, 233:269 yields -3.63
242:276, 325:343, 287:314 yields 3.45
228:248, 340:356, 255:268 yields -0.69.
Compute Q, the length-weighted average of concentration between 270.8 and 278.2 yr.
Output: 100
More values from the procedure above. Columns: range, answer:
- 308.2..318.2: 115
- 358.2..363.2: 118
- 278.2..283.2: 88.4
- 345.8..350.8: 80.1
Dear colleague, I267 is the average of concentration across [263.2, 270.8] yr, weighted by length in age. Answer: 111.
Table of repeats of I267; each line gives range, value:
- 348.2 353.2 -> 87.7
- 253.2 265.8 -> 121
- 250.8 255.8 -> 130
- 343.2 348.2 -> 72.3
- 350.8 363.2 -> 109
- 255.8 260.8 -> 123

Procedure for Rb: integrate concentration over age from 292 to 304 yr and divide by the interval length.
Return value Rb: 84.7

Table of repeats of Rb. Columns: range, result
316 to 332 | 118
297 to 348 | 100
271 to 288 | 90.3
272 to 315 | 91.9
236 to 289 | 110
